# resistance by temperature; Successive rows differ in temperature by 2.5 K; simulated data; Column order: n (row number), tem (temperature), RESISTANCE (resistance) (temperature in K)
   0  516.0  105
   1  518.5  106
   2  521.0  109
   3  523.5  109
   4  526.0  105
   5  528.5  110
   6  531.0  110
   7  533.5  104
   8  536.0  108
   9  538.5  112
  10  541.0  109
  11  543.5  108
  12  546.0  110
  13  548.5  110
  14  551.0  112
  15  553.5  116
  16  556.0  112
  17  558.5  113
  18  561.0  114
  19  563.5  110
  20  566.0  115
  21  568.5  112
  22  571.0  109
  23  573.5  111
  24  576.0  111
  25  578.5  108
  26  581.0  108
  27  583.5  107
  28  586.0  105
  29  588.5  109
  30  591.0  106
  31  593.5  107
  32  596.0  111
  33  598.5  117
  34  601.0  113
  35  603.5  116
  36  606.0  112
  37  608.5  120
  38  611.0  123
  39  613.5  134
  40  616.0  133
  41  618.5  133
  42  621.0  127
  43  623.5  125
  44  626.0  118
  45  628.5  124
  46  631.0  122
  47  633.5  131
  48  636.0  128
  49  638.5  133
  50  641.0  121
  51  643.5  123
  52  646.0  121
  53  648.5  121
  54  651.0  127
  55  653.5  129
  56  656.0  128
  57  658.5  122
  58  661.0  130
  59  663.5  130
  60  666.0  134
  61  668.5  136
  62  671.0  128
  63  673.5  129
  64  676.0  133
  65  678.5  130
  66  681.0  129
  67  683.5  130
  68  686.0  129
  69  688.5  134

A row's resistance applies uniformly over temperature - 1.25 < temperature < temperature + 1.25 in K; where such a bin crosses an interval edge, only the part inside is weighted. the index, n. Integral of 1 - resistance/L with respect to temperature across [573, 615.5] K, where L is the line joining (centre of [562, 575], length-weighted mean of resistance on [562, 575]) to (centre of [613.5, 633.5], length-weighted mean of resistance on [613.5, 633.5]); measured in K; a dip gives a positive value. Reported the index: 2.0 K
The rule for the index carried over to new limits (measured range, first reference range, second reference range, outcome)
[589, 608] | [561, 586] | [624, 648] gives 0.64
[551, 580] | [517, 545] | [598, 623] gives 0.68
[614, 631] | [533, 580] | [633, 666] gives -0.65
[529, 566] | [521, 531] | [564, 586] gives -0.57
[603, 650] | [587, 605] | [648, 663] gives -2.21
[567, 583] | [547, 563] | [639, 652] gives 0.72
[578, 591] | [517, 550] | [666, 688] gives 1.02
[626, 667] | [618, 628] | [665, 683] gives 0.55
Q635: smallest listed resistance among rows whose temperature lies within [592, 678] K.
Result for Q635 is 107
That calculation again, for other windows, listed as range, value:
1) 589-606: 106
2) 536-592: 105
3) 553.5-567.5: 110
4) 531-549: 104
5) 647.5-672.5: 121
